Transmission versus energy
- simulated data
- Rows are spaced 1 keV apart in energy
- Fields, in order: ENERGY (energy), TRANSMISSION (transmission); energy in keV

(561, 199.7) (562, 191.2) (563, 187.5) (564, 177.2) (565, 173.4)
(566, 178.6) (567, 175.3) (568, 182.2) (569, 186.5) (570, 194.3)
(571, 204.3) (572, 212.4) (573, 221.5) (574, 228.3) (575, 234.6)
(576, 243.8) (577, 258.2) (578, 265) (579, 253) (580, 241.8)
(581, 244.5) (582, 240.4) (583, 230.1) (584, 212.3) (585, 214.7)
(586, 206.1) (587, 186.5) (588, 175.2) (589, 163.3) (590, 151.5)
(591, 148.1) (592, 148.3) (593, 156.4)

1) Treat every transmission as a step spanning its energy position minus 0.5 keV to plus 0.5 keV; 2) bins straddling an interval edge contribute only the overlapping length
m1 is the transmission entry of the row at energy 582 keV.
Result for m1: 240.4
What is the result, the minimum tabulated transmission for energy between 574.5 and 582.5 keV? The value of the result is 234.6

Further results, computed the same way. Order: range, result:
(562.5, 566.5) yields 173.4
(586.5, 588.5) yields 175.2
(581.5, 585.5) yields 212.3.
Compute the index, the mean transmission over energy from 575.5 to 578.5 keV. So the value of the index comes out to 256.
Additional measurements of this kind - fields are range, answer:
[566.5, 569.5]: 181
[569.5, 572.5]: 204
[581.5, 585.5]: 224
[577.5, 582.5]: 249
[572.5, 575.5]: 228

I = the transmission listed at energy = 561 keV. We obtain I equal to 199.7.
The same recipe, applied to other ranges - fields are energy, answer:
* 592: 148.3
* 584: 212.3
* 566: 178.6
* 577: 258.2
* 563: 187.5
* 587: 186.5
